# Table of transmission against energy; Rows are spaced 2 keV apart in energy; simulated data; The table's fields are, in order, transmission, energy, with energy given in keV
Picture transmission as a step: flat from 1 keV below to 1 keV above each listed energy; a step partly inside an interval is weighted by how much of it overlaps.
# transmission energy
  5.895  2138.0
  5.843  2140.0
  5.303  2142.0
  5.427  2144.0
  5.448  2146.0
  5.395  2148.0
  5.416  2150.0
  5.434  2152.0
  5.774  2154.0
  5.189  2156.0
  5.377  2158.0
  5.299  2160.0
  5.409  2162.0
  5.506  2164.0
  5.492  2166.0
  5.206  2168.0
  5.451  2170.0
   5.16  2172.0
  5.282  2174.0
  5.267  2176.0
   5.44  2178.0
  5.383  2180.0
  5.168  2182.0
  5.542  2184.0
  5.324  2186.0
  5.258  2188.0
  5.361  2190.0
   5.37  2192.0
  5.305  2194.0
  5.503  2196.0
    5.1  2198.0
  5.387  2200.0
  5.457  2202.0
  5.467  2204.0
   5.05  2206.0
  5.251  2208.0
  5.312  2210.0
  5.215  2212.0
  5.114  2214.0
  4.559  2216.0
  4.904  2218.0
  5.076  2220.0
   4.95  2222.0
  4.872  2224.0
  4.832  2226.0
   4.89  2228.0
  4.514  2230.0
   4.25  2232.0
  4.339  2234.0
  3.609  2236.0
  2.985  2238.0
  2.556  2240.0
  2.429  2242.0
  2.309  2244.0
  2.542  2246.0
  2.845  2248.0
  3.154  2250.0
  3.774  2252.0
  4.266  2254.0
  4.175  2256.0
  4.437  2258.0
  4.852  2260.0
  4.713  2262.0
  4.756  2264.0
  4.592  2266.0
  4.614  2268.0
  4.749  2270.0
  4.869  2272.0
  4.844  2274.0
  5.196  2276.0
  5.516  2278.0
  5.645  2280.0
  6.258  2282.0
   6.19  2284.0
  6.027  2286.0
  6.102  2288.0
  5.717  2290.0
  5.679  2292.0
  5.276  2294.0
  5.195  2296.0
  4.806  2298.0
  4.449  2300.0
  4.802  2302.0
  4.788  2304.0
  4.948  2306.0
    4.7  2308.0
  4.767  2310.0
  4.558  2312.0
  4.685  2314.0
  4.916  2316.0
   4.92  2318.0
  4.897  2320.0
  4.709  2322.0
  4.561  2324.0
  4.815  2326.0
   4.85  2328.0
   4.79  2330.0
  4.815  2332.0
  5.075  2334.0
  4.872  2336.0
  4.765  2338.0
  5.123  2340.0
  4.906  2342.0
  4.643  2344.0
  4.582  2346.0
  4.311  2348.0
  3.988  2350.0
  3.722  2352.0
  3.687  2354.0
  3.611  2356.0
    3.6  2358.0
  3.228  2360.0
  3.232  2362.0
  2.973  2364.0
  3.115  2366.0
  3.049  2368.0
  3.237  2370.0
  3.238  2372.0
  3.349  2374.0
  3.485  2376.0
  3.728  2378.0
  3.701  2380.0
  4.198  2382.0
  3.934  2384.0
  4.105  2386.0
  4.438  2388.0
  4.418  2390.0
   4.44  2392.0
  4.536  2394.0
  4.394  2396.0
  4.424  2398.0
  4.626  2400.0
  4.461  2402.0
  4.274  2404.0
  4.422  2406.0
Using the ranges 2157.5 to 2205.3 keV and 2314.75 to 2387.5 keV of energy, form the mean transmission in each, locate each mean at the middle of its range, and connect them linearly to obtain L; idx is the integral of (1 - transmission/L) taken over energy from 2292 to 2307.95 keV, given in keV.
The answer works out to -1.5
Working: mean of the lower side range 5.35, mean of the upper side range 4.14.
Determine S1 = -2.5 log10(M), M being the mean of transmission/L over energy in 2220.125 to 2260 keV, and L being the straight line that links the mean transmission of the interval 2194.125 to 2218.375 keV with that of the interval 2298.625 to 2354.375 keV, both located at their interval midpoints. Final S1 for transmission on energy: 0.30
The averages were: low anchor 5.2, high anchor 4.68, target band 3.83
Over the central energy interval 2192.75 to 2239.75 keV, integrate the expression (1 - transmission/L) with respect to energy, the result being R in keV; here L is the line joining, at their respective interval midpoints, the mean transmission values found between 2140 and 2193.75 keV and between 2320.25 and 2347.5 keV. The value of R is 3.4 keV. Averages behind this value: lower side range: 5.38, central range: 4.83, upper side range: 4.8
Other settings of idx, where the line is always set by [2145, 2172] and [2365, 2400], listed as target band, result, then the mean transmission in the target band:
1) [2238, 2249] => 5.1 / 2.58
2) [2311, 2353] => -4.5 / 4.69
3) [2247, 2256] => 2.2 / 3.58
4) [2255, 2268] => 0.3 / 4.59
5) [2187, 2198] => -0.3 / 5.34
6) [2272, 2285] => -2.7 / 5.55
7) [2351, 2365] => 2.1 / 3.44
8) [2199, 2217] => -0.5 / 5.2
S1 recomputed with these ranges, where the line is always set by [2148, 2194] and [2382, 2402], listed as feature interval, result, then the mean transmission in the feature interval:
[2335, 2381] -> 0.18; 3.83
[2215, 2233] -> 0.08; 4.76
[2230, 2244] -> 0.44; 3.37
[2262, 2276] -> 0.03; 4.77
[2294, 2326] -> -0.01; 4.8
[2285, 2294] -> -0.20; 5.81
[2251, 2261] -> 0.16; 4.3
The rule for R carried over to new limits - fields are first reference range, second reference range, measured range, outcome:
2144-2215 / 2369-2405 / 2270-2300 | -4.9 keV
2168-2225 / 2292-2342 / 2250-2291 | -0.2 keV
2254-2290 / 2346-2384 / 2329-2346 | -3.5 keV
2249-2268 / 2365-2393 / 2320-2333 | -2.5 keV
